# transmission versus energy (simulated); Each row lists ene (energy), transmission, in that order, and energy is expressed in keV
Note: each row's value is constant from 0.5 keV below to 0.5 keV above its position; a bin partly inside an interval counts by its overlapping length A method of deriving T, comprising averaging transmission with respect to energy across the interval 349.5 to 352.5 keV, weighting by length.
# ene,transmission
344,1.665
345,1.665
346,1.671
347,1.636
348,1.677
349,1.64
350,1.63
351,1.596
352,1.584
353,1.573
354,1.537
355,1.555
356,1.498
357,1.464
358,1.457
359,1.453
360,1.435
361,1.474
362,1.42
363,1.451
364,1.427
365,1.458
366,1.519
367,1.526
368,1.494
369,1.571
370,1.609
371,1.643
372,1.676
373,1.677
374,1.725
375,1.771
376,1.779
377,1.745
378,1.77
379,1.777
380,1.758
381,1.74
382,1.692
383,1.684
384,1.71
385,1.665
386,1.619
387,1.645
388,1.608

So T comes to 1.6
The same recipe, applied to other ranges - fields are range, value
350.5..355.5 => 1.57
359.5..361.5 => 1.45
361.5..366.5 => 1.46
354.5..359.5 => 1.49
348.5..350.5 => 1.63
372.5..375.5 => 1.72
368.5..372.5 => 1.62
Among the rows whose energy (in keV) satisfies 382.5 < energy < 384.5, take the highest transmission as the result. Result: 1.71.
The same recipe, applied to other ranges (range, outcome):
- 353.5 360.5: 1.555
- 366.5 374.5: 1.725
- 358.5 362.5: 1.474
